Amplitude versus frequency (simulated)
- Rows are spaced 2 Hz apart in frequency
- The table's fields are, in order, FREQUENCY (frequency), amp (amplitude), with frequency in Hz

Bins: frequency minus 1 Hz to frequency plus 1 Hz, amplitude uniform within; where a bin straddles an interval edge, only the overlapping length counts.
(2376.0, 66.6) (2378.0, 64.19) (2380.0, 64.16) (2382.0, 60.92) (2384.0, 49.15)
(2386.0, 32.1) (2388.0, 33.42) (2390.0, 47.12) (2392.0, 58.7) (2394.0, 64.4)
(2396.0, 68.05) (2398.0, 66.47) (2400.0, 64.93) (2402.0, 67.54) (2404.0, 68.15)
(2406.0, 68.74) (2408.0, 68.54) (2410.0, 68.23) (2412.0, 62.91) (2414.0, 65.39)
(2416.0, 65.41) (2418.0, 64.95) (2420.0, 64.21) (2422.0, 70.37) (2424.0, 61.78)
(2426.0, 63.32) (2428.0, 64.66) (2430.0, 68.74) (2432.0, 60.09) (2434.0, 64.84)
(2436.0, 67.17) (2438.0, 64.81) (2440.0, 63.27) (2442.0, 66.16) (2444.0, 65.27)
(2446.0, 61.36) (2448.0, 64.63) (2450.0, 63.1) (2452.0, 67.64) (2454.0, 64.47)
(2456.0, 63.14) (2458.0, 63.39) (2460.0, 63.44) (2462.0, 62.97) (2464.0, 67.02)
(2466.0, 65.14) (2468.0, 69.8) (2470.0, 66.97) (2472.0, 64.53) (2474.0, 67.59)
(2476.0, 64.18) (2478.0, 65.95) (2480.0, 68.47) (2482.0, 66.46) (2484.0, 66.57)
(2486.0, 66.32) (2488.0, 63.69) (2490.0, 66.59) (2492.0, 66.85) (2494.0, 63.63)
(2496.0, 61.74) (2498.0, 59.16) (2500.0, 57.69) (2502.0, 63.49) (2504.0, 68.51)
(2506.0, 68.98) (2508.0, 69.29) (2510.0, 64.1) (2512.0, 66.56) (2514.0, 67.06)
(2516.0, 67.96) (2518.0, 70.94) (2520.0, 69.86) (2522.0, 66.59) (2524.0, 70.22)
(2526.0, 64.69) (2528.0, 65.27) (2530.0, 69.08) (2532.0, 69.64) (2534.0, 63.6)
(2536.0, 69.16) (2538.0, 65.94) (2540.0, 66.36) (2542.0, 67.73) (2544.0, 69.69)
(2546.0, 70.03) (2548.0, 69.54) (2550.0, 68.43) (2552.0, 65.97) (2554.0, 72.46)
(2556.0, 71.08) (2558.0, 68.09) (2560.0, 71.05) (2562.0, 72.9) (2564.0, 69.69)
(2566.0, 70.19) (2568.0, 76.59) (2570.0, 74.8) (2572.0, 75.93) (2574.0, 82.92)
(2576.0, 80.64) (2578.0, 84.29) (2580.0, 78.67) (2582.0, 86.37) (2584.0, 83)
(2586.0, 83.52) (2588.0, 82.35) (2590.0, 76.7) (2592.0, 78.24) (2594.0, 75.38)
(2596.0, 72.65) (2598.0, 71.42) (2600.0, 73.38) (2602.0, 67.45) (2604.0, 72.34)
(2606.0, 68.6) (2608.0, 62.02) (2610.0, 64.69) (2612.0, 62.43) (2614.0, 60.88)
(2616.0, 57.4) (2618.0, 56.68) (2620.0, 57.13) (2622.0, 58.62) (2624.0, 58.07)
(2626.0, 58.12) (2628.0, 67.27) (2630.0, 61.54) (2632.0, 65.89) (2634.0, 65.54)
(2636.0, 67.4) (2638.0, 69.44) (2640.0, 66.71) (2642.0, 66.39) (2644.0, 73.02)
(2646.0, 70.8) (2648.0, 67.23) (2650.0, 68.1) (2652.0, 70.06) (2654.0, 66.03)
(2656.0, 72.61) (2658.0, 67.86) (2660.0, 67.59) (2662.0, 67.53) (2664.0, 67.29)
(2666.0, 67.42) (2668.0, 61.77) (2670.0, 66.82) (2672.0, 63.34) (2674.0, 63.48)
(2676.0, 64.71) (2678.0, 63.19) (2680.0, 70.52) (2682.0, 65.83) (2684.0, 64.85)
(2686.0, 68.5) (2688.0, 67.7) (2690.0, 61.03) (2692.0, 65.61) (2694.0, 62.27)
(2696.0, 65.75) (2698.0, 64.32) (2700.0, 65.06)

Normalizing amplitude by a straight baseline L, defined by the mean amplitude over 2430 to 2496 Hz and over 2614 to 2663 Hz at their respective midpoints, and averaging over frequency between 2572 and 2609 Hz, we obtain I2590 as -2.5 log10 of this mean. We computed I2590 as -0.18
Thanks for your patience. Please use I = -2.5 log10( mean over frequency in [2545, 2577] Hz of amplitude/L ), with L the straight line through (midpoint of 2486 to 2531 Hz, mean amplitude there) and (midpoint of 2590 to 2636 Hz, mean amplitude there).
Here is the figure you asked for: -0.11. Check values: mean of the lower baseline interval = 66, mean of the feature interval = 72.5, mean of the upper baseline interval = 65.6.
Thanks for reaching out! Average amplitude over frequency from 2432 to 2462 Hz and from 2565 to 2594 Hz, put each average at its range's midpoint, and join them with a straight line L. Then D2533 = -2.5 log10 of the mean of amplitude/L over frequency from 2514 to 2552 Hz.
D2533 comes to 0.09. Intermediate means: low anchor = 64.3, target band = 68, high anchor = 79.4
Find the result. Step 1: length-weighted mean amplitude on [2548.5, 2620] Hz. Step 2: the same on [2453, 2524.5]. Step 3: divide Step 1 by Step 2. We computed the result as 1.1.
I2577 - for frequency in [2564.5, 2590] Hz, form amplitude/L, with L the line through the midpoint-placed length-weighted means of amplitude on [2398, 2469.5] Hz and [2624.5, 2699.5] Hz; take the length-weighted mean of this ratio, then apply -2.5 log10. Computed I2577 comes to -0.21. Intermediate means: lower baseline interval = 65.3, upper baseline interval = 66.2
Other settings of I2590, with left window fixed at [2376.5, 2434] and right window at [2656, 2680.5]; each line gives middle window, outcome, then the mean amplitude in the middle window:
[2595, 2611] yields -0.07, 69.1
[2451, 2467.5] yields -0.04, 64.8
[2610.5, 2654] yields 0.02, 64.3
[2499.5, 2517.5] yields -0.05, 66.3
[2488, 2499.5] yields 0.00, 63.3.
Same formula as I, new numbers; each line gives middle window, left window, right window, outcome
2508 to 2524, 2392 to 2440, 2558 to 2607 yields 0.06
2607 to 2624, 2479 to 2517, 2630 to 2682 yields 0.12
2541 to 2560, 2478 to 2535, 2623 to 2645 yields -0.05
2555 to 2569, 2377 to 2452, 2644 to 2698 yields -0.10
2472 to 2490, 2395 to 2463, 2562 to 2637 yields 0.01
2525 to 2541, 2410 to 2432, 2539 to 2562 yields 0.03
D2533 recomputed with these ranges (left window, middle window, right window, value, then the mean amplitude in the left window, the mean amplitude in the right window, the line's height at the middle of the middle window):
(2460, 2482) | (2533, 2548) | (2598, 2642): -0.040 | 66.1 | 64.1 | 65.2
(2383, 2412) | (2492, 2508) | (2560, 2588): 0.103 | 59.1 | 78.3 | 70.3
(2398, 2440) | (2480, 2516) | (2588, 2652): 0.014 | 65.7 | 66.8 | 66.1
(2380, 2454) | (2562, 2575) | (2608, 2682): -0.167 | 62.5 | 65.1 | 64.2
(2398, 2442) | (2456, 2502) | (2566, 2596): 0.093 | 65.7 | 79.4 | 70.7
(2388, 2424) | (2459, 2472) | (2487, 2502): -0.044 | 64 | 62.8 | 63.2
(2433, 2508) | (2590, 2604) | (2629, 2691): -0.110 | 65.1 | 66.8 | 66.2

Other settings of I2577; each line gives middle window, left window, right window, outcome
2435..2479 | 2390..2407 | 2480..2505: -0.009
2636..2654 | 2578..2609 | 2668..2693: 0.013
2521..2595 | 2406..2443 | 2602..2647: -0.131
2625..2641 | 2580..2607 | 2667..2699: 0.097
